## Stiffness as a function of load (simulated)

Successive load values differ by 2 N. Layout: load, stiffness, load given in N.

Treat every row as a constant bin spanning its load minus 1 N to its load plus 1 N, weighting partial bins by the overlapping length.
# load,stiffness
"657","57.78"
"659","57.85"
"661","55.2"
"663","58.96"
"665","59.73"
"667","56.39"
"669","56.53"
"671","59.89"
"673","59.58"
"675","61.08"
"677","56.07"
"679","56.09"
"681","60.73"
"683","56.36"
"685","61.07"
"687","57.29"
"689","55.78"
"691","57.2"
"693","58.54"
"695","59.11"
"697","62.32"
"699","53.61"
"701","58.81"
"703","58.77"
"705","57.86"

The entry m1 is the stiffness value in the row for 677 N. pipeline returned 56.07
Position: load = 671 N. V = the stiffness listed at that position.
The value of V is 59.89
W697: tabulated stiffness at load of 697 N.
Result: 62.32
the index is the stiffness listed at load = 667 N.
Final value 56.39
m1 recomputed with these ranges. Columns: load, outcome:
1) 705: 57.86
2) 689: 55.78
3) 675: 61.08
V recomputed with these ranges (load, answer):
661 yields 55.2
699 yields 53.61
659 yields 57.85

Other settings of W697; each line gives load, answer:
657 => 57.78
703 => 58.77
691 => 57.2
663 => 58.96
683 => 56.36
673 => 59.58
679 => 56.09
